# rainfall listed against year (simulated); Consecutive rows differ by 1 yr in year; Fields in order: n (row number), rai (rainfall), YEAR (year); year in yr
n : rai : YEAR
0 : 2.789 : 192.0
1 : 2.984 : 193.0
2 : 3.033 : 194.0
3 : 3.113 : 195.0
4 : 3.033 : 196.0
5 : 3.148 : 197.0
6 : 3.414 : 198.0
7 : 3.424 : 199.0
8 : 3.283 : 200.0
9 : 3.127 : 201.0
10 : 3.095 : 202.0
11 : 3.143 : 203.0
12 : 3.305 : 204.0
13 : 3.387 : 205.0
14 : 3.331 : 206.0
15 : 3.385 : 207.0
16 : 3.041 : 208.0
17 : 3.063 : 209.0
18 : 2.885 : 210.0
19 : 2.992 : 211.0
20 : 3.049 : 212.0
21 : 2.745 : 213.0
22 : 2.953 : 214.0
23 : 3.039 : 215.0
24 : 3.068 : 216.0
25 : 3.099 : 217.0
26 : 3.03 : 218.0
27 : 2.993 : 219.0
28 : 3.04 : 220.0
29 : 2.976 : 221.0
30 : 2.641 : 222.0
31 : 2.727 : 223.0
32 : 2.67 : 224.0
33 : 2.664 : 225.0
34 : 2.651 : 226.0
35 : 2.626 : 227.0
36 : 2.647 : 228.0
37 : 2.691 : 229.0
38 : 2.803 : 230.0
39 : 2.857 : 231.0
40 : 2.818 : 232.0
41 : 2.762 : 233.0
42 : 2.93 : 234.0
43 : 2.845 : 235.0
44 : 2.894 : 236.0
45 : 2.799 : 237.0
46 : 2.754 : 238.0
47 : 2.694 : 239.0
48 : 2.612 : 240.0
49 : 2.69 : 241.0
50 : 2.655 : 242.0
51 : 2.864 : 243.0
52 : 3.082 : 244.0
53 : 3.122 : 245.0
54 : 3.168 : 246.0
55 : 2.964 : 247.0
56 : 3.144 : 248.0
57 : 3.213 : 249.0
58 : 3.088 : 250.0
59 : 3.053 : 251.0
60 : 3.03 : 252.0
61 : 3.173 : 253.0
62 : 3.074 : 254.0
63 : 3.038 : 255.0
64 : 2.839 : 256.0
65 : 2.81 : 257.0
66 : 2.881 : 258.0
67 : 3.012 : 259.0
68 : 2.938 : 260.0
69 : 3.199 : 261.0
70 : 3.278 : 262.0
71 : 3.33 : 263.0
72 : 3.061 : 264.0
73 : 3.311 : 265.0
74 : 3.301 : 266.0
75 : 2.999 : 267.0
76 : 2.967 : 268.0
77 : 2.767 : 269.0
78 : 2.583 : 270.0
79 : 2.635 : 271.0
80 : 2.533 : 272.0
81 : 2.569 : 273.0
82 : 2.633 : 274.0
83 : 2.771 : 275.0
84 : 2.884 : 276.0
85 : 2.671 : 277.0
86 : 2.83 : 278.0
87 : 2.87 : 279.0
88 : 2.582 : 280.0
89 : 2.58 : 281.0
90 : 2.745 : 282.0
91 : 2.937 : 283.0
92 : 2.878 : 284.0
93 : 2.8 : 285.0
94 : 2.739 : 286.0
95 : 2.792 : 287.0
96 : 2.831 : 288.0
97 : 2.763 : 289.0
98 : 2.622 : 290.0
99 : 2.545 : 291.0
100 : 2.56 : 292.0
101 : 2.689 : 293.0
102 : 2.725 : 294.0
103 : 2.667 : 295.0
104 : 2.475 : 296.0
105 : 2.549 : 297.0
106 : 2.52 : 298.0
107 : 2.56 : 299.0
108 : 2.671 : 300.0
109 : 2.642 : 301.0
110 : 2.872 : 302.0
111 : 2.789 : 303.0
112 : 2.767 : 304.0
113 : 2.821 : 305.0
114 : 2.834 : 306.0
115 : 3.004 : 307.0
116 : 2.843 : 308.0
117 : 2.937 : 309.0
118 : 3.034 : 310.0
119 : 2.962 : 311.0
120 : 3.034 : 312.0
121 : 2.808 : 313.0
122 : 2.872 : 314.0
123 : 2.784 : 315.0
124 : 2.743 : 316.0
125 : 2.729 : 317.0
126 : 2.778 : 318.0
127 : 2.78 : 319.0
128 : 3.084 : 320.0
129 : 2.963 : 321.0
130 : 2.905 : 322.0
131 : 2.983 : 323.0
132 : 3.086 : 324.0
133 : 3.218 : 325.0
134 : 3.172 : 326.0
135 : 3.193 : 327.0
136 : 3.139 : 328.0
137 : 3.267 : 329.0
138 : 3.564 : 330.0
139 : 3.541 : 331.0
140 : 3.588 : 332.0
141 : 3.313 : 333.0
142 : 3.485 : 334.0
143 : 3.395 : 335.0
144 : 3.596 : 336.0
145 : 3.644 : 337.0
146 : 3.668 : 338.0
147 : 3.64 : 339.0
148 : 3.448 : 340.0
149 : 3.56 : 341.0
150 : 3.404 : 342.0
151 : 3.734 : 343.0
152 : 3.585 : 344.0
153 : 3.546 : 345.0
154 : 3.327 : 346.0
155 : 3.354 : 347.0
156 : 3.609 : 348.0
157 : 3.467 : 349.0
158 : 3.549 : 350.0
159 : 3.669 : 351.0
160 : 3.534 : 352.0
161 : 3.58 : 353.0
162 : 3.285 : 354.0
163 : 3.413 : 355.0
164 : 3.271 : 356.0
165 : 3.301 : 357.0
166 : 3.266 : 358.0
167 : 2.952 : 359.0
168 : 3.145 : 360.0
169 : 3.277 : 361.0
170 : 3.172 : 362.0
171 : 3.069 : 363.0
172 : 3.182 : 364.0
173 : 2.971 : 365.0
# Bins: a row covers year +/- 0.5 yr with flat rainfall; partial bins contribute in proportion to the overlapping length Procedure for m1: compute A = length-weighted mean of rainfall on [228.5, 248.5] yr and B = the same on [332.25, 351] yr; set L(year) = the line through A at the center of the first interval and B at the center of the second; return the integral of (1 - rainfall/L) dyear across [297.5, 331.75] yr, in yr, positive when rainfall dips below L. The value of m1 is 4.18 yr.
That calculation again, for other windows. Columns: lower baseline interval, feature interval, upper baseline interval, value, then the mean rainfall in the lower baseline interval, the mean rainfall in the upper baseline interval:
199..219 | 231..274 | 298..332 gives 1.57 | 3.11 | 2.95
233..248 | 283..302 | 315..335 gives 2.19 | 2.87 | 3.13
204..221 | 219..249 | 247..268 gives 2.42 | 3.07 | 3.08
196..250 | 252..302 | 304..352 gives 4.53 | 2.96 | 3.23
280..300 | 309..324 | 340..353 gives 0.87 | 2.68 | 3.53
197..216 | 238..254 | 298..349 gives 0.91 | 3.15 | 3.14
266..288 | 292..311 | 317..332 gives 1.32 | 2.77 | 3.12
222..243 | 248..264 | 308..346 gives -1.16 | 2.74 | 3.22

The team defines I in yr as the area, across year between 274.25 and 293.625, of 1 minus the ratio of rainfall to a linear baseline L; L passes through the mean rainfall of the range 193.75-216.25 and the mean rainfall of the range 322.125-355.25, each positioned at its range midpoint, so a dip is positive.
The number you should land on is 3.3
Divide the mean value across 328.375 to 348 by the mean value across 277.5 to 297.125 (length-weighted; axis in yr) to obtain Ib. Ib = 1.3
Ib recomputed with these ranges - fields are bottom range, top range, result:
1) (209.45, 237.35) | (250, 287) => 1.02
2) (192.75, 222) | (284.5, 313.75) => 0.89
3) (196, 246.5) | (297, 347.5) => 1.06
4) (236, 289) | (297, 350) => 1.08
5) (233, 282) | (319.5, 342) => 1.15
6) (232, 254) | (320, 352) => 1.16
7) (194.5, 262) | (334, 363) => 1.15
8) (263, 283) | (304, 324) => 1.02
